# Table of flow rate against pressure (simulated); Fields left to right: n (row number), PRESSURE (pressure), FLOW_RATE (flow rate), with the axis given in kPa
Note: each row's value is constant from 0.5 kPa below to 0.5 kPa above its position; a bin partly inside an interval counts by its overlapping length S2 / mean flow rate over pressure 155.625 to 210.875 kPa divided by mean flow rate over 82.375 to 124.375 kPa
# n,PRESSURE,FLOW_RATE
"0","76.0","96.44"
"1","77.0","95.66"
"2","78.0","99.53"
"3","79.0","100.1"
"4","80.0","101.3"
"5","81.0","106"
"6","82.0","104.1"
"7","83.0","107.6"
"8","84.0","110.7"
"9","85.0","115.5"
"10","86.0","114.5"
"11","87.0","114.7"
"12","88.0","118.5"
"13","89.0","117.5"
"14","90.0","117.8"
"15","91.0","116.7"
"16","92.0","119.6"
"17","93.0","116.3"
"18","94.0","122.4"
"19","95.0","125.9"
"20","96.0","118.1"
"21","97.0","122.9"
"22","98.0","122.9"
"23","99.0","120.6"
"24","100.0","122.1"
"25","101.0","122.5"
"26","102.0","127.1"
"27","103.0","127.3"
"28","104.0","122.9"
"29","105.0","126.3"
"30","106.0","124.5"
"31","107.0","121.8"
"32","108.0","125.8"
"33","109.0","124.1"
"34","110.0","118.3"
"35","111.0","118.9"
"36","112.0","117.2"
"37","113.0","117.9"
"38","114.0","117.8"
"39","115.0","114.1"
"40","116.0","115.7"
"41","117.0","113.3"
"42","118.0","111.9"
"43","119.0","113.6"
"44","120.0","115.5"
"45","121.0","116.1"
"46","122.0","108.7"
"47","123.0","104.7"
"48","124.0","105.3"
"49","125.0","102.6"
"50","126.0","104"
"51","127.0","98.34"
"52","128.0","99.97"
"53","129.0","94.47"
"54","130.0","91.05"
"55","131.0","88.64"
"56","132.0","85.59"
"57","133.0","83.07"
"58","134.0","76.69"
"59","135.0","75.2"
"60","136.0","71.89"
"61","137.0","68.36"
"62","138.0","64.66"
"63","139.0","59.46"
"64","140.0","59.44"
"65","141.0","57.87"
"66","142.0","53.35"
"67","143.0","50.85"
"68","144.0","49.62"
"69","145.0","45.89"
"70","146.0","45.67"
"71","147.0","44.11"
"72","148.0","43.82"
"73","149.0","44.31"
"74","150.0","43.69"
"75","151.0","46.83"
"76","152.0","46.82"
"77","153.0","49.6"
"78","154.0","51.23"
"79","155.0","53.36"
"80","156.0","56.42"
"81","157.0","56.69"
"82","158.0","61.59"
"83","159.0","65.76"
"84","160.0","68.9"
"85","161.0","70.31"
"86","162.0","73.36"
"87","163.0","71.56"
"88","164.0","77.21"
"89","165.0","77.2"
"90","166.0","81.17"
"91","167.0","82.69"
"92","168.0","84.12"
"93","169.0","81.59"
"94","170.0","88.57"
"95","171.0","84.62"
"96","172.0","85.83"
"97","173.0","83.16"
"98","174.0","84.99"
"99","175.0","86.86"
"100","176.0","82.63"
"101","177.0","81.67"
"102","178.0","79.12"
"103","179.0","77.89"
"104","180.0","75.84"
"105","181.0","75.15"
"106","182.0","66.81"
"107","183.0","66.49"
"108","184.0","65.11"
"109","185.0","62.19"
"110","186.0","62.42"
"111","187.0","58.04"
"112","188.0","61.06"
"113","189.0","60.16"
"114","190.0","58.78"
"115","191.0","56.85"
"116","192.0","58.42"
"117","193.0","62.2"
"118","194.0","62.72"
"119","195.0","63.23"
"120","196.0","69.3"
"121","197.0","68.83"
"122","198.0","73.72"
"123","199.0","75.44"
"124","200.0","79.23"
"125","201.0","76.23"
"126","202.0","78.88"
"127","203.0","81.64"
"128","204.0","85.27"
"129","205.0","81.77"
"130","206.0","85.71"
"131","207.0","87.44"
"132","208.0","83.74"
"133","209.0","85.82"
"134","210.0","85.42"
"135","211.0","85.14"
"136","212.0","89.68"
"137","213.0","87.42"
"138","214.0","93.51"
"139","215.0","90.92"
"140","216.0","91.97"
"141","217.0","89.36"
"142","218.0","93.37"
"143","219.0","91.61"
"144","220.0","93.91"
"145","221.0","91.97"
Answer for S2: 0.6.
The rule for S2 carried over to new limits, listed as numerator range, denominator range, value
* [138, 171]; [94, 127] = 0.52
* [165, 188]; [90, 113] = 0.63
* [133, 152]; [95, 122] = 0.47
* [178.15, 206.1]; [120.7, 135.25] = 0.73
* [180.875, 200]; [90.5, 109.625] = 0.53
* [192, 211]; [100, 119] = 0.64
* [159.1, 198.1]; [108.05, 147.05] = 0.80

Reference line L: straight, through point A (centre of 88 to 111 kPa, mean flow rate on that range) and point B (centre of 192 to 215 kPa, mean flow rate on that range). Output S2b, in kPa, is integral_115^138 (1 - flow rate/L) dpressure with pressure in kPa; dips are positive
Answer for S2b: 2.9 kPa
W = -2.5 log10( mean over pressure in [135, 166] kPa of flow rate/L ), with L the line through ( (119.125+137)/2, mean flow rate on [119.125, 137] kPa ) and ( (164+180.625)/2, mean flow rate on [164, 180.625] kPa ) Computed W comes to 0.450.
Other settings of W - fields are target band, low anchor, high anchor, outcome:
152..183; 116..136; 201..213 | 0.24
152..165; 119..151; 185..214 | 0.19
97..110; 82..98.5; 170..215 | -0.11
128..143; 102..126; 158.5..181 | 0.36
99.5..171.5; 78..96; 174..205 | 0.10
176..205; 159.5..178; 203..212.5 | 0.19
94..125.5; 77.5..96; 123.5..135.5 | -0.16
